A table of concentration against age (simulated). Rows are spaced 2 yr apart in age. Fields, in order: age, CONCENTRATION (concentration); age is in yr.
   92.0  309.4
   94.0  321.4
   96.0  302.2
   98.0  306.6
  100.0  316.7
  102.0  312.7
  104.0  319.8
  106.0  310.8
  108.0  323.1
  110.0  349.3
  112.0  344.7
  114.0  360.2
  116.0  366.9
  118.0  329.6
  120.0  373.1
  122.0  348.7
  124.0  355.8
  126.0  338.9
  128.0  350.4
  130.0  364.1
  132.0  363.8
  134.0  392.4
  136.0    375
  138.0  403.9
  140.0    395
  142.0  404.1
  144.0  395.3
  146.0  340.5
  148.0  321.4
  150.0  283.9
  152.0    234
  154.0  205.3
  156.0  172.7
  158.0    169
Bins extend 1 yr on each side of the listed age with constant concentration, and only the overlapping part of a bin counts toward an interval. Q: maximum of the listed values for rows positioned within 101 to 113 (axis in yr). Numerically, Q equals 349.3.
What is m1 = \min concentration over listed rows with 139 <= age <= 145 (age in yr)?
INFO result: 395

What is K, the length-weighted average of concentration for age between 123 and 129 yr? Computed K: 348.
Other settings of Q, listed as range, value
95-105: 319.8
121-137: 392.4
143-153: 395.3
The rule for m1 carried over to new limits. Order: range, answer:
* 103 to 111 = 310.8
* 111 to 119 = 329.6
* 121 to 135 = 338.9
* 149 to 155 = 205.3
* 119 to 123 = 348.7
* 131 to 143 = 363.8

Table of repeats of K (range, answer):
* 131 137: 377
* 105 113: 332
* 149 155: 241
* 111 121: 355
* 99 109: 317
